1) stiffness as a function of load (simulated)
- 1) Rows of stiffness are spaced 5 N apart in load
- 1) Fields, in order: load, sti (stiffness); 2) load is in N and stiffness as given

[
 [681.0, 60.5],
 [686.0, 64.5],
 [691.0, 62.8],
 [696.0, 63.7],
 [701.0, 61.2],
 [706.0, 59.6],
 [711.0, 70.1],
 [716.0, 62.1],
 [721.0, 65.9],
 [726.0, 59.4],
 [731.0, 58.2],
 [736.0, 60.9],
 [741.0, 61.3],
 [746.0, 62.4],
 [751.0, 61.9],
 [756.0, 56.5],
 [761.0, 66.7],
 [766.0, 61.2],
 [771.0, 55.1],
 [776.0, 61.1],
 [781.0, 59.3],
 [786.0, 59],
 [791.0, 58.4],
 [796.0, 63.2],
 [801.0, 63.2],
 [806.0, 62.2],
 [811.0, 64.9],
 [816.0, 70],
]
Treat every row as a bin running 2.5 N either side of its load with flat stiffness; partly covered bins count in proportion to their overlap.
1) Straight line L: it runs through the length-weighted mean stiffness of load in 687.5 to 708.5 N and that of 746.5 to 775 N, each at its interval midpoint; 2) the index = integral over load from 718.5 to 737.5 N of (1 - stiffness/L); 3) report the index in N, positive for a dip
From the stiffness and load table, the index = 0.0 N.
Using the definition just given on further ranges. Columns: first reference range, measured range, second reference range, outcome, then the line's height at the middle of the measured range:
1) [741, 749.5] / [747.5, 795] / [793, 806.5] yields 1.8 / 62.4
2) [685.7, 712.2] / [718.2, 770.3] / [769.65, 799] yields 0.1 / 61.3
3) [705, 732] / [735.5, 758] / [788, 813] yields 0.7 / 62.7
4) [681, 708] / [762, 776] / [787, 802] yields 0.4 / 61.5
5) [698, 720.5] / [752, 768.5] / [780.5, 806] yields 0.1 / 61.9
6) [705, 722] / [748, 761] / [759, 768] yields 0.7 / 64.1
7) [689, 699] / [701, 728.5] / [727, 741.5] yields -0.8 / 61.5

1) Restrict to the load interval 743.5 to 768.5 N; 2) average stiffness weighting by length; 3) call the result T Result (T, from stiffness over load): 61.7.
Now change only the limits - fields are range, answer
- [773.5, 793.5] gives 59.5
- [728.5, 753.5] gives 60.9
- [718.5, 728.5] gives 62.6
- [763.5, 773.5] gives 58.1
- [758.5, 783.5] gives 60.7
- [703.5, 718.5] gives 63.9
